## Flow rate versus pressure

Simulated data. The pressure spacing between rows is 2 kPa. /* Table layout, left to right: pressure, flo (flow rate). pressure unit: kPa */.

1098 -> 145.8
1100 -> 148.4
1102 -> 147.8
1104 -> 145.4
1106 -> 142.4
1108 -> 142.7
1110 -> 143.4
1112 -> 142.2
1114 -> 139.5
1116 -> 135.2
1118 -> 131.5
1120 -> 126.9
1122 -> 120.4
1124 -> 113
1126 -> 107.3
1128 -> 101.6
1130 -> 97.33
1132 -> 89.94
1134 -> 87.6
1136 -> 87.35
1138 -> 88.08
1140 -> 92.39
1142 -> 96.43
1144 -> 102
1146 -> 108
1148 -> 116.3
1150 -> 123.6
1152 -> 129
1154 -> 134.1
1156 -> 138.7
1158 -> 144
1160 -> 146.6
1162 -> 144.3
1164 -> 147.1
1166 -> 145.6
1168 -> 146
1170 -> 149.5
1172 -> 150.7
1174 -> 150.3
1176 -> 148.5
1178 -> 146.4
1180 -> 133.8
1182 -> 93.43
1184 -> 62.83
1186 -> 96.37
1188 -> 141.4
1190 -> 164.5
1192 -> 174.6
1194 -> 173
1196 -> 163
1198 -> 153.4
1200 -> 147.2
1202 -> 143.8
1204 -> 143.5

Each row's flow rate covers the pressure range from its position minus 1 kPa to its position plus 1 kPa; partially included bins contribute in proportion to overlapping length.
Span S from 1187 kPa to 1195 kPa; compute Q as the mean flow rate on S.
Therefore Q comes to 163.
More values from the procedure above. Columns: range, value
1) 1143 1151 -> 112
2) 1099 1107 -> 146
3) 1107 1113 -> 143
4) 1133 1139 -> 87.7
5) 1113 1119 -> 135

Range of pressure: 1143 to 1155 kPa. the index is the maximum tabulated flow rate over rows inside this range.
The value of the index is 134.1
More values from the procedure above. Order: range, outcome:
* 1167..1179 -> 150.7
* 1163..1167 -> 147.1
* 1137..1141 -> 92.39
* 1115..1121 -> 135.2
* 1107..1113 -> 143.4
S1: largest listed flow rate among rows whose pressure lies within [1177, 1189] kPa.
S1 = 146.4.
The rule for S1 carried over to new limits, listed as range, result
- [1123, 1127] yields 113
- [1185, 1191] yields 164.5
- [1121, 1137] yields 120.4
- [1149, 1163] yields 146.6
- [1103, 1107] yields 145.4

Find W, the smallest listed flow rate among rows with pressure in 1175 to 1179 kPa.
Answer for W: 146.4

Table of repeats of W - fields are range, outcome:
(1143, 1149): 102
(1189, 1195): 164.5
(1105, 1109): 142.4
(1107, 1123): 120.4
